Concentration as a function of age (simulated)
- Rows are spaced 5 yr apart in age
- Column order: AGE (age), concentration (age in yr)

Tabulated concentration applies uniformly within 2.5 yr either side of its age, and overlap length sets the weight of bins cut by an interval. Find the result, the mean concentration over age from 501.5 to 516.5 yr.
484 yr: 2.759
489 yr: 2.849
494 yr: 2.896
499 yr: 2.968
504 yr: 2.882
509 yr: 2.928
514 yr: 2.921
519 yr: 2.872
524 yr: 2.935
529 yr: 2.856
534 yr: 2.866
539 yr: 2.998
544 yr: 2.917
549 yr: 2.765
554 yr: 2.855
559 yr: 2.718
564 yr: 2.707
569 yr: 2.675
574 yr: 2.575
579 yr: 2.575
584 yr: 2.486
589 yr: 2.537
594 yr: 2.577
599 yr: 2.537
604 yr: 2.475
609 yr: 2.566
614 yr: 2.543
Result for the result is 2.91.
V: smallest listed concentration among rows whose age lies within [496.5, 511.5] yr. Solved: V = 2.882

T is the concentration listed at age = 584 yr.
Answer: 2.486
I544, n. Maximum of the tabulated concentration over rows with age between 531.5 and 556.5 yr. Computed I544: 2.998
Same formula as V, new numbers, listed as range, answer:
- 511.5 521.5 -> 2.872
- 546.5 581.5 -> 2.575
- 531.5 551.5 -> 2.765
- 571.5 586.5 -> 2.486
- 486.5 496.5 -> 2.849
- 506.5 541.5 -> 2.856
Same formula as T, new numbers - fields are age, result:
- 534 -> 2.866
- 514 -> 2.921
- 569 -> 2.675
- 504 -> 2.882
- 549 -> 2.765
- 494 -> 2.896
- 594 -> 2.577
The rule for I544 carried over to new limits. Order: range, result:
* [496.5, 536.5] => 2.968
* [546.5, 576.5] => 2.855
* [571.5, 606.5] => 2.577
